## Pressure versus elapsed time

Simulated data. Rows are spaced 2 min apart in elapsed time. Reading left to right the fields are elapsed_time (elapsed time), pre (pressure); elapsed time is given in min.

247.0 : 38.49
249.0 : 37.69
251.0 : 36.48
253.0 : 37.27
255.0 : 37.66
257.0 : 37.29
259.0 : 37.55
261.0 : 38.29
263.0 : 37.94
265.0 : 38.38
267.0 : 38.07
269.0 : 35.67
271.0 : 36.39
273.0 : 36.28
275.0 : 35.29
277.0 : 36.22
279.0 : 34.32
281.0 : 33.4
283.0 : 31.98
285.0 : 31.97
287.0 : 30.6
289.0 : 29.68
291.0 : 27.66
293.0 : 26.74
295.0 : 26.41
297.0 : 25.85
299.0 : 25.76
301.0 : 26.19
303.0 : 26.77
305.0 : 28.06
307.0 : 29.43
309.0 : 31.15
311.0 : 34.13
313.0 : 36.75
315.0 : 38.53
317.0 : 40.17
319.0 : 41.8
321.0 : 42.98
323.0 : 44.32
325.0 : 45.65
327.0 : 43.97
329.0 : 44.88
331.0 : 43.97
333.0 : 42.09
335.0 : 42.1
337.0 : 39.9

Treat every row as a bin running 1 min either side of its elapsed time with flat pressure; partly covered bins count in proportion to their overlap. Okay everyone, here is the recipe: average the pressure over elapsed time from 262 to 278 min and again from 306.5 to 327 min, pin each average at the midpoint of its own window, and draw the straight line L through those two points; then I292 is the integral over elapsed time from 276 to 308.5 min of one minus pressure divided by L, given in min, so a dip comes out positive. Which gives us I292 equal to 7.2 min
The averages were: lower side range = 36.8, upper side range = 39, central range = 29.5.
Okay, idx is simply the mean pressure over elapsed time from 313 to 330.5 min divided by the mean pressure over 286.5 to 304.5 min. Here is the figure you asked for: 1.56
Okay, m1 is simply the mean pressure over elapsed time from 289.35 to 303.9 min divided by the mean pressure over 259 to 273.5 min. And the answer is 0.71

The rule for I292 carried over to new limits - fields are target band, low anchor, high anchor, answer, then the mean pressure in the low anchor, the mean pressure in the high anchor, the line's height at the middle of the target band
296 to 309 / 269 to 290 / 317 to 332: 3.9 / 33.7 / 43.7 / 38.8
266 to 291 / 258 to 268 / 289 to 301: -1.0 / 38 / 26.7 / 32.6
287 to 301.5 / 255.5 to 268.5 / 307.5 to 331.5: 4.5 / 37.8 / 40.4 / 39.3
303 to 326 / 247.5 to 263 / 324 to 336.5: 2.9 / 37.5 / 43.6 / 42.3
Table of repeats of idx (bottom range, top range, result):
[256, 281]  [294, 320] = 0.86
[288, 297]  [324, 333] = 1.62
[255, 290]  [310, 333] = 1.18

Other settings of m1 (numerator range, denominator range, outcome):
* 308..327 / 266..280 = 1.10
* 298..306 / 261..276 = 0.72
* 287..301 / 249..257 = 0.73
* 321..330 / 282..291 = 1.45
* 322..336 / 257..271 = 1.17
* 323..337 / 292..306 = 1.64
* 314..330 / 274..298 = 1.39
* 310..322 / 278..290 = 1.22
